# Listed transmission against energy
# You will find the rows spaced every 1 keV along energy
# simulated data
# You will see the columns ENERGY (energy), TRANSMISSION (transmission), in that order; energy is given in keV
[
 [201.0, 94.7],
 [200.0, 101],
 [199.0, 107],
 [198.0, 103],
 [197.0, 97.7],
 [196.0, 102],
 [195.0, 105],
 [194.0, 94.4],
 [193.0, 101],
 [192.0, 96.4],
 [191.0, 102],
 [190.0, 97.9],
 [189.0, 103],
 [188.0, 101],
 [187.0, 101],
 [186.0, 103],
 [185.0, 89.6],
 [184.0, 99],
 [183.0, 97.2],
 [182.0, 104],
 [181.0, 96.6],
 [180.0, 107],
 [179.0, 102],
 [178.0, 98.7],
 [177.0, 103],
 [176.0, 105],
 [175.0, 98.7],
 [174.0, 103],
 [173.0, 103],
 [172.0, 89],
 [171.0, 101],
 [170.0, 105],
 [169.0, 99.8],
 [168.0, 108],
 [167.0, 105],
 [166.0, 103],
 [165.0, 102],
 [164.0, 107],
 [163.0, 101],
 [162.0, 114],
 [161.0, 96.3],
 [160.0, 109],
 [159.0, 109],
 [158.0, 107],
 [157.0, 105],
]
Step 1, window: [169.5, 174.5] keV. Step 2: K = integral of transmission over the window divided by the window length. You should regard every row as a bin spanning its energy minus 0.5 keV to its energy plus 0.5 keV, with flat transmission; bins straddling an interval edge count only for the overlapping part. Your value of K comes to 100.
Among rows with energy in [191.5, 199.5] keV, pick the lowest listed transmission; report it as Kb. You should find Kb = 94.4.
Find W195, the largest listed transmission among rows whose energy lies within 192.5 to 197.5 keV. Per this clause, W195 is 105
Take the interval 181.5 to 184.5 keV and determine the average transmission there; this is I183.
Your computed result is 100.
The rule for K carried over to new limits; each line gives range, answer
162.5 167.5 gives 104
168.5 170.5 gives 102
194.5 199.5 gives 103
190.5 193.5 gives 99.8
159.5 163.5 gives 105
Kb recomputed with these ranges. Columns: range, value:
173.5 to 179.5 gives 98.7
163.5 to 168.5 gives 102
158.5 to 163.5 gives 96.3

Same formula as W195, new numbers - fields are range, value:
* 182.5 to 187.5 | 103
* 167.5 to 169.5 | 108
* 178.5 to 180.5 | 107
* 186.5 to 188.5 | 101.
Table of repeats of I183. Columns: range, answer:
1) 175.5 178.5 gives 102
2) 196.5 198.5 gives 100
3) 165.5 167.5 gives 104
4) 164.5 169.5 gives 104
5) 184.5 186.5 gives 96.3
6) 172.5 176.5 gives 102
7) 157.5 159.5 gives 108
